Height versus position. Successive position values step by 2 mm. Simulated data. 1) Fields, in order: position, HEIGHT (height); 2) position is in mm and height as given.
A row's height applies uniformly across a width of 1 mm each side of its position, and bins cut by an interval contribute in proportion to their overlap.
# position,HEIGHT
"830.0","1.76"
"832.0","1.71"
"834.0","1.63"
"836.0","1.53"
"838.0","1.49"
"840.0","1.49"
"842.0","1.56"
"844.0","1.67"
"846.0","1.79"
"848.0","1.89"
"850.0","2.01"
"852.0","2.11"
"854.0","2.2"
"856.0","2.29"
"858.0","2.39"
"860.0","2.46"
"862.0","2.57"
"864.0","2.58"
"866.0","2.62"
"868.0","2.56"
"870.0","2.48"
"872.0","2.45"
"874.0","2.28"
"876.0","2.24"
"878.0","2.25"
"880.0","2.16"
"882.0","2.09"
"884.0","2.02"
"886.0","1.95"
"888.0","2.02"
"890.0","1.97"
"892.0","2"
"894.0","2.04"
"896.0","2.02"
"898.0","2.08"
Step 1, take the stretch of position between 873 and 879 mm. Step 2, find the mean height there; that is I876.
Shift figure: 2.26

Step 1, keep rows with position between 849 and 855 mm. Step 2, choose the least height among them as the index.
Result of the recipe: 2.01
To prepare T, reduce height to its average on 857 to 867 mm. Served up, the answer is 2.52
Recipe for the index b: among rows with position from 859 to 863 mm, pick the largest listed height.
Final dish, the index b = 2.57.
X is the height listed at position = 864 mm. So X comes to 2.58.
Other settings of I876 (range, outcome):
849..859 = 2.2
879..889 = 2.05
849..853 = 2.06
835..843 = 1.52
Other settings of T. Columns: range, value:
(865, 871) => 2.55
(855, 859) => 2.34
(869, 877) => 2.36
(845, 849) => 1.84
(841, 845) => 1.61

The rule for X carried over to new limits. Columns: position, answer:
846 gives 1.79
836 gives 1.53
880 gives 2.16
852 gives 2.11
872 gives 2.45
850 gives 2.01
